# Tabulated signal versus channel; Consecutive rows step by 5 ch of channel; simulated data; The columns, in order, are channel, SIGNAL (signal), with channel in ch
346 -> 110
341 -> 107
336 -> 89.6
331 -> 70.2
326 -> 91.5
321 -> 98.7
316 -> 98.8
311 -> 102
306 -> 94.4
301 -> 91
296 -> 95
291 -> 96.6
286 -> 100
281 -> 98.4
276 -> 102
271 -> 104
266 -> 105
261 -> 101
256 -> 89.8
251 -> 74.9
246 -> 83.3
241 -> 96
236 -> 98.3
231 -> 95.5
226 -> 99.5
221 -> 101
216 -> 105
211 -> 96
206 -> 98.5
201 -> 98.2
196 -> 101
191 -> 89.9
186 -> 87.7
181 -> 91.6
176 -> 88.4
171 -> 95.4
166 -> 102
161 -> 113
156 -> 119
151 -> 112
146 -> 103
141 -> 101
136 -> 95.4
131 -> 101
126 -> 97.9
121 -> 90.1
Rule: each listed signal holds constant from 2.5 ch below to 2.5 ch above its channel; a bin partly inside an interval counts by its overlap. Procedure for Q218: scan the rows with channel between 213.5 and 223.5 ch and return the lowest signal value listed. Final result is 101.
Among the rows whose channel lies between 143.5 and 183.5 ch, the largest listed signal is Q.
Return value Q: 119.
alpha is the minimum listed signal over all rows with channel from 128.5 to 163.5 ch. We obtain 95.4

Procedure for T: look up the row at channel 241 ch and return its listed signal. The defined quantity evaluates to 96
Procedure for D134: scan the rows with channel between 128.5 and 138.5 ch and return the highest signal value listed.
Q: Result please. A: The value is 101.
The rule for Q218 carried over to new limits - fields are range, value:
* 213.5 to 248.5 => 83.3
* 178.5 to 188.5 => 87.7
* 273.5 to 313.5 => 91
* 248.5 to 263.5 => 74.9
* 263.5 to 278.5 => 102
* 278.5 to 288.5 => 98.4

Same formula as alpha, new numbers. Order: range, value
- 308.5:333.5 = 70.2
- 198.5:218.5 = 96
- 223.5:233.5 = 95.5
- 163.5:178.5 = 88.4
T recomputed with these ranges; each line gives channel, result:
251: 74.9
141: 101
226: 99.5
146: 103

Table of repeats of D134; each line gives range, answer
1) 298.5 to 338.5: 102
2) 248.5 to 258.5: 89.8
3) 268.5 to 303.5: 104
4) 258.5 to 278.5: 105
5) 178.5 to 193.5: 91.6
